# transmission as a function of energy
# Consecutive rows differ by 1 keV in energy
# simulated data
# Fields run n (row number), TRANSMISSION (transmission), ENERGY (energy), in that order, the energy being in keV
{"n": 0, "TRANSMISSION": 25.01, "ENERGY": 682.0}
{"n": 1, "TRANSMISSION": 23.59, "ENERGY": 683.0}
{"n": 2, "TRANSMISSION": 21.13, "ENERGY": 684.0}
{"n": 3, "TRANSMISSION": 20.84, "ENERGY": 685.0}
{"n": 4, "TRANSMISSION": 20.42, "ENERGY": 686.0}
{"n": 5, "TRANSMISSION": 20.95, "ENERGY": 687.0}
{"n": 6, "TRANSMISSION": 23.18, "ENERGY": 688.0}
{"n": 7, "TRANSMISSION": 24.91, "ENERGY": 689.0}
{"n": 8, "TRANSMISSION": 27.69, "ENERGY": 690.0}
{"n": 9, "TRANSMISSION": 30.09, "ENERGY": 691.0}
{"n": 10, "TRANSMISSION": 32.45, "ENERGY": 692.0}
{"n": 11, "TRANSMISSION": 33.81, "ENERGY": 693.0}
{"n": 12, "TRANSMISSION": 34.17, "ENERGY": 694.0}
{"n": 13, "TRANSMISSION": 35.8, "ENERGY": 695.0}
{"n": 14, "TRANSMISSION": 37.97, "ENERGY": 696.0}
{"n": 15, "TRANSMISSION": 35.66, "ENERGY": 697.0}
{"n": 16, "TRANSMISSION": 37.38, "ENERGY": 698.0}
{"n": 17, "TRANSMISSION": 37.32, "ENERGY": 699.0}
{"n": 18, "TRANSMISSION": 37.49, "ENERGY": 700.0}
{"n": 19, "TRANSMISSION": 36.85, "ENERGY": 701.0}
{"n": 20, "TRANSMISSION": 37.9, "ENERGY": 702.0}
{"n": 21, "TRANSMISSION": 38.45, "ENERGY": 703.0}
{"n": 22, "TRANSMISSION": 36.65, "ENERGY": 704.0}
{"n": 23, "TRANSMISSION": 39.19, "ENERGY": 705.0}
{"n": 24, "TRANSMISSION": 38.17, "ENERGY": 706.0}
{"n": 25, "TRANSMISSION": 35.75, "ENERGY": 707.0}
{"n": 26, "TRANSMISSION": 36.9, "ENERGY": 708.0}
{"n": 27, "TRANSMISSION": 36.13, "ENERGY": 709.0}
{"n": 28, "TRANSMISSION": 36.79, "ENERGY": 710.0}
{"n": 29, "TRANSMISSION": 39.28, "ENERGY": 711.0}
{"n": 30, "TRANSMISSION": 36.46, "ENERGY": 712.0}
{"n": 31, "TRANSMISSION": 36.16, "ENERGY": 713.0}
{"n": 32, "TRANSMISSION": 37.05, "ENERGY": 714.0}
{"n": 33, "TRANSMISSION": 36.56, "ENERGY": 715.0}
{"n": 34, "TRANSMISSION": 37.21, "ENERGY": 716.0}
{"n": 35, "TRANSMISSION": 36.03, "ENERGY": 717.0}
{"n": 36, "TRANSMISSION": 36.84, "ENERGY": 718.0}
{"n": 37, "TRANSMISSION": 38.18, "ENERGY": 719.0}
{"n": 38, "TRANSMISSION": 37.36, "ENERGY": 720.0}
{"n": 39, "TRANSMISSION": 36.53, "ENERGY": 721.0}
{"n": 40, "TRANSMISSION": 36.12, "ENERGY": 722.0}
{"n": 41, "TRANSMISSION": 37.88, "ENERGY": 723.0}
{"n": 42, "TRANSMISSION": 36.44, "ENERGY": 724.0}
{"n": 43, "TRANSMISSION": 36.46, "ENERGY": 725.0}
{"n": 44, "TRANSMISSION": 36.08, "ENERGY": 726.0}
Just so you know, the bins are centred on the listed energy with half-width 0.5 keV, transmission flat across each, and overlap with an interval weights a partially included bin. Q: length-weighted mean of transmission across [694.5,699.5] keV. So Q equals 36.8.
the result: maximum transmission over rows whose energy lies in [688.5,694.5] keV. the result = 34.17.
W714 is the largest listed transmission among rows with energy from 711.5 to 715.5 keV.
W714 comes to 37.05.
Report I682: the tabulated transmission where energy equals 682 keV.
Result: 25.01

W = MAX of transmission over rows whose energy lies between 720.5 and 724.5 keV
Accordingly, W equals 37.88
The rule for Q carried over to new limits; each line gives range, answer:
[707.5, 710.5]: 36.6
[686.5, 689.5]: 23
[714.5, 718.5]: 36.7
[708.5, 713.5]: 37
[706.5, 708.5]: 36.3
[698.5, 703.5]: 37.6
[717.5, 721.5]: 37.2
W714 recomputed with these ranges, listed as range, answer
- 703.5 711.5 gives 39.28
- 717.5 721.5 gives 38.18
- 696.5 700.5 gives 37.49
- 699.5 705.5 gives 39.19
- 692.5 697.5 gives 37.97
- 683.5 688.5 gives 23.18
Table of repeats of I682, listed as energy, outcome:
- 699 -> 37.32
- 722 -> 36.12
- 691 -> 30.09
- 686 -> 20.42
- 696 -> 37.97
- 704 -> 36.65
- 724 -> 36.44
